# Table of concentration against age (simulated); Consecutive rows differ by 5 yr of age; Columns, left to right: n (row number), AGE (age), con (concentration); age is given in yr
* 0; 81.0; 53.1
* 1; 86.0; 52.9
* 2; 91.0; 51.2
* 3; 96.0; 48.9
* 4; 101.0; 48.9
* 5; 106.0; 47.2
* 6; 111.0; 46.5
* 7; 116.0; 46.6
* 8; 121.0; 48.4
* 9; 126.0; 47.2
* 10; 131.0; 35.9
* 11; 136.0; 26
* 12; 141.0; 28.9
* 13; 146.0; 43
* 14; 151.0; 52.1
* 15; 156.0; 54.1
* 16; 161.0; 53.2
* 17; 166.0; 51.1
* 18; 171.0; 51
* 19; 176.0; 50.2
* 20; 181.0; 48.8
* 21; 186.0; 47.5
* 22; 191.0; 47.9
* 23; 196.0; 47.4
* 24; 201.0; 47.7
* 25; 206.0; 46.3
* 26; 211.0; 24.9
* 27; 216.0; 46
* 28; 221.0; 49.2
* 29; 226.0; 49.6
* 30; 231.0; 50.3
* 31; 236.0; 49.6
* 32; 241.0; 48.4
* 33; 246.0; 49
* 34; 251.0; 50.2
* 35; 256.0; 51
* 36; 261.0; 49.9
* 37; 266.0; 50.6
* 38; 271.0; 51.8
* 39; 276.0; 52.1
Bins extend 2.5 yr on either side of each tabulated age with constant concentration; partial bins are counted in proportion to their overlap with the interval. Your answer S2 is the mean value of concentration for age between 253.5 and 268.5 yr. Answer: 50.5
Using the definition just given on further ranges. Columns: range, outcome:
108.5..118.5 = 46.5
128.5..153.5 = 37.2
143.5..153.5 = 47.5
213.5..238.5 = 48.9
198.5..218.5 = 41.2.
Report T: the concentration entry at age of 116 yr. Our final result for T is 46.6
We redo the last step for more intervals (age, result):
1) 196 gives 47.4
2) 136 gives 26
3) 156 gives 54.1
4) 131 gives 35.9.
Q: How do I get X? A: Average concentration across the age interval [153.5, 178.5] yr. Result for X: 51.9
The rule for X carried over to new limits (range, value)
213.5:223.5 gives 47.6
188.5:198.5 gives 47.6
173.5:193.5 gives 48.6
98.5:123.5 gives 47.5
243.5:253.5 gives 49.6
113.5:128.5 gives 47.4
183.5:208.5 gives 47.4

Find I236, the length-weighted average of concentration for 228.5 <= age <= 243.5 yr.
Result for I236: 49.4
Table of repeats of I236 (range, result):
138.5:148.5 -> 36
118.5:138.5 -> 39.4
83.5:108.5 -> 49.8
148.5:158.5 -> 53.1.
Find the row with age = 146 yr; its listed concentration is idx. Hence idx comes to 43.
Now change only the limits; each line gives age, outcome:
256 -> 51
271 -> 51.8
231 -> 50.3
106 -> 47.2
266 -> 50.6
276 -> 52.1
